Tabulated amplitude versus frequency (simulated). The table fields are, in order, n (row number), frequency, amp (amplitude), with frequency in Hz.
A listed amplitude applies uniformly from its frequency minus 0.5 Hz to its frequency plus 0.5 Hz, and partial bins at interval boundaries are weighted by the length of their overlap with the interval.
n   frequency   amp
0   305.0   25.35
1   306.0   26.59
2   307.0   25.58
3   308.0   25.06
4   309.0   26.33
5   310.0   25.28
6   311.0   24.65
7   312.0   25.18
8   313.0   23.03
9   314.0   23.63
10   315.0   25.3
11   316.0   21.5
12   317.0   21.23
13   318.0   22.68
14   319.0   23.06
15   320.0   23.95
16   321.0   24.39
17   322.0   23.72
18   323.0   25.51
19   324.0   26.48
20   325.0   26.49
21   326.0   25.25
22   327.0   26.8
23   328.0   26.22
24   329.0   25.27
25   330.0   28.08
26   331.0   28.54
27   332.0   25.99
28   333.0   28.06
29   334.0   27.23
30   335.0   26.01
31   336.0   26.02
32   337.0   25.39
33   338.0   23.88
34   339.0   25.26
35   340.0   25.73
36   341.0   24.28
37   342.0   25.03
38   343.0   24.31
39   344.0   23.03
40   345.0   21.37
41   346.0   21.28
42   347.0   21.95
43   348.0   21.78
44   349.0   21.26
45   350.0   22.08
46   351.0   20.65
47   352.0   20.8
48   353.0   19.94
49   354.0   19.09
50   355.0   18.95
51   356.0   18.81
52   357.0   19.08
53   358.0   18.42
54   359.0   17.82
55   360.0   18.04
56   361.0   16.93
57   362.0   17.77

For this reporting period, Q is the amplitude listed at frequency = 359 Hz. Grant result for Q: 17.82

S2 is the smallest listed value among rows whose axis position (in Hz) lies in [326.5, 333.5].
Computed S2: 25.27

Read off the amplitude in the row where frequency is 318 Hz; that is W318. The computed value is 22.68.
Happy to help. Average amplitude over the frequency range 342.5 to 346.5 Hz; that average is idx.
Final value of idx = 22.5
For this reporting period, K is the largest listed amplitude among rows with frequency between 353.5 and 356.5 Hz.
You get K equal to 19.09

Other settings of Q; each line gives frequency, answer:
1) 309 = 26.33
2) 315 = 25.3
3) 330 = 28.08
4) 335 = 26.01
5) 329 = 25.27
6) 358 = 18.42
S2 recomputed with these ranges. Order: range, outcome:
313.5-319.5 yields 21.23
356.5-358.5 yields 18.42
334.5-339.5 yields 23.88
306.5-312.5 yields 24.65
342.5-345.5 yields 21.37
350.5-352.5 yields 20.65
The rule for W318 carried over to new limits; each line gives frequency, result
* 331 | 28.54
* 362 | 17.77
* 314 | 23.63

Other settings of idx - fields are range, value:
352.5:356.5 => 19.2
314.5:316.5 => 23.4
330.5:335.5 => 27.2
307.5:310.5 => 25.6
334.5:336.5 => 26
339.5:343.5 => 24.8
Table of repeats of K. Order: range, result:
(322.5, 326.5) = 26.49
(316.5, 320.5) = 23.95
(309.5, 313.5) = 25.28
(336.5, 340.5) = 25.73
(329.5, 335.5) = 28.54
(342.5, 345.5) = 24.31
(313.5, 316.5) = 25.3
